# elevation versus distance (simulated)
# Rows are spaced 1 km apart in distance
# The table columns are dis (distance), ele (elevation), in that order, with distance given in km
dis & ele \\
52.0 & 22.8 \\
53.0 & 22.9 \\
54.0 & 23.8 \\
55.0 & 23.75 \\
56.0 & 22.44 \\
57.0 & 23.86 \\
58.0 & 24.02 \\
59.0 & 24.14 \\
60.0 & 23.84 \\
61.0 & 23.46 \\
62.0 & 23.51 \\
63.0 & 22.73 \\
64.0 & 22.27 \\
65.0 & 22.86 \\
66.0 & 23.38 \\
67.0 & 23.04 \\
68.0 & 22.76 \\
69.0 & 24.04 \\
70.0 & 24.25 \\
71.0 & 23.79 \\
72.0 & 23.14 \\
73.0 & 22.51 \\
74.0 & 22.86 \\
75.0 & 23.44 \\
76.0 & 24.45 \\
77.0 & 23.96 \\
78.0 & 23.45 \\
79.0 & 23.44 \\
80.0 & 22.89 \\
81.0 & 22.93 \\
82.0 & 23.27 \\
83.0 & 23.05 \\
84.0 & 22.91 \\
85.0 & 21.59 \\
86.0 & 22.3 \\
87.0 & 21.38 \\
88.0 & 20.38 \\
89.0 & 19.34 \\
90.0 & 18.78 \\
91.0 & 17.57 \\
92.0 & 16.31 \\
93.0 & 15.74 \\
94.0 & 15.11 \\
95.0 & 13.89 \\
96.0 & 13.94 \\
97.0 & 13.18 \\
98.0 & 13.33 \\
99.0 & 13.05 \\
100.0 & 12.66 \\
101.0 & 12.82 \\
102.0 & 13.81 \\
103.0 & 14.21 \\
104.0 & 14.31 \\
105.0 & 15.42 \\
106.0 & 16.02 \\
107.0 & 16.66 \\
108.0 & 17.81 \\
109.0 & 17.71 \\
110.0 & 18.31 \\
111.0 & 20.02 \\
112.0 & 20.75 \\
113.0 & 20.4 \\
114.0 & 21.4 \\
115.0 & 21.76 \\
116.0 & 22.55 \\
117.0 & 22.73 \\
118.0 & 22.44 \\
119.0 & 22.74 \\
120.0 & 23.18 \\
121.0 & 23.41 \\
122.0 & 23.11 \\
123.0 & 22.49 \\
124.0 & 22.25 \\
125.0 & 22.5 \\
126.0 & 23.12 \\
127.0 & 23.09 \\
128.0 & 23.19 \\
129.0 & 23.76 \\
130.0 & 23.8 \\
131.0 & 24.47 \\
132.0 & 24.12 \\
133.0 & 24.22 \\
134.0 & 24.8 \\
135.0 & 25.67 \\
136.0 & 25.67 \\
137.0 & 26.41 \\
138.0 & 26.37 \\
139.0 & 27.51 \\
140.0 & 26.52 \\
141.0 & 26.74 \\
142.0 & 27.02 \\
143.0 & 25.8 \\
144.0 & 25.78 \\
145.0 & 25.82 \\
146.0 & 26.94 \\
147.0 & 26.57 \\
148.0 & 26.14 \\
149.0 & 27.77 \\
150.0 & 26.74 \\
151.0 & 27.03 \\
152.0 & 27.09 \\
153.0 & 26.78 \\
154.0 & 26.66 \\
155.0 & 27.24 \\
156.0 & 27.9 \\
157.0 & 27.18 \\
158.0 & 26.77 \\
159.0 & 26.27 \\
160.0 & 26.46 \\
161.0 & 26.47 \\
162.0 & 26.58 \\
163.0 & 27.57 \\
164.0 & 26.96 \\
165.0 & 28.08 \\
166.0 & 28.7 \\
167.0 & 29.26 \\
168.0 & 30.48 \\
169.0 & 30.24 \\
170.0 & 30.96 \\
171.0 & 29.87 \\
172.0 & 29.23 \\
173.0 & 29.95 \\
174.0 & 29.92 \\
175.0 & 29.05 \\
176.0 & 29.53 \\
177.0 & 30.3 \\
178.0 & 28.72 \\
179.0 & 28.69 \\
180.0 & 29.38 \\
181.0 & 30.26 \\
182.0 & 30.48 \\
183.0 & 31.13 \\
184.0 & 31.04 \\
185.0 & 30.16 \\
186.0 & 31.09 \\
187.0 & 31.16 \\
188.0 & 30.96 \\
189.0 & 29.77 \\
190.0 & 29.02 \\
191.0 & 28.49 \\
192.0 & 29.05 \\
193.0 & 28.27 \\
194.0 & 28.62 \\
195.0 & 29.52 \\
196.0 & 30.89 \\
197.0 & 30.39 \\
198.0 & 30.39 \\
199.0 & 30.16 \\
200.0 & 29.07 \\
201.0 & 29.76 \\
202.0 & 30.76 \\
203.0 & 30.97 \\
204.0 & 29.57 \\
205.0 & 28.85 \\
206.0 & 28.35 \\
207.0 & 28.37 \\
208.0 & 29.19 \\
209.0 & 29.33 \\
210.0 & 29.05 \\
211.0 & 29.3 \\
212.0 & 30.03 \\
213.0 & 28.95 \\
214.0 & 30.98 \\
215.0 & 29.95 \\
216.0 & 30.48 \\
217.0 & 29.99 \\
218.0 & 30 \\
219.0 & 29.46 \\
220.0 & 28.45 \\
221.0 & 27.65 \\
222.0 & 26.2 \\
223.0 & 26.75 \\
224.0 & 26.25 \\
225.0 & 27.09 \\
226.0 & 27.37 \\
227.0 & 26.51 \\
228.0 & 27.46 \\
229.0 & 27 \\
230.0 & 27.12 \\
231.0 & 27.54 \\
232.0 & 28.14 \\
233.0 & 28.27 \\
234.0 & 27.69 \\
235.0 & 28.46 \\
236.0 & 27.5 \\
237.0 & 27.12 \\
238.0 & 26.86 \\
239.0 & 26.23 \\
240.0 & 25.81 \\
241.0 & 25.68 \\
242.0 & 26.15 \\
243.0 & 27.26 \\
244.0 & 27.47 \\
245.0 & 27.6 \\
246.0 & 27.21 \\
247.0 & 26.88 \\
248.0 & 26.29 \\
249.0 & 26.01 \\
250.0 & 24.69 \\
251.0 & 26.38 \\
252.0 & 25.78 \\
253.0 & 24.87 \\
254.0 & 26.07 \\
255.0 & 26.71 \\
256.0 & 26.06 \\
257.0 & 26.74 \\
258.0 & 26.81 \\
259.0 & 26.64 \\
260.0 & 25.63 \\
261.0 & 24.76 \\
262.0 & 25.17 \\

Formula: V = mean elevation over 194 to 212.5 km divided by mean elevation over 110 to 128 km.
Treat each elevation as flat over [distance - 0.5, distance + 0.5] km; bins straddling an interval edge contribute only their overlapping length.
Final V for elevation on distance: 1.3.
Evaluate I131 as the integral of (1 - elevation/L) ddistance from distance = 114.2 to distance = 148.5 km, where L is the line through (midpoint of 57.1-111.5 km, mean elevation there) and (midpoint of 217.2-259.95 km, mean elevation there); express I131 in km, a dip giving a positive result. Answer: -3.6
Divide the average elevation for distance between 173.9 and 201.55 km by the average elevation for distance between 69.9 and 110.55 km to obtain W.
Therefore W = 1.6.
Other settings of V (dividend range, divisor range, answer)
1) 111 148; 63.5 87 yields 1.04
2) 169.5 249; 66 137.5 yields 1.39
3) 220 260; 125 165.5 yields 1.03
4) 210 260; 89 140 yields 1.37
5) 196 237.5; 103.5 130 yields 1.38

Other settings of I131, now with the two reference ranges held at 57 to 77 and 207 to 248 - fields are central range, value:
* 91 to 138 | 9.5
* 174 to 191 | -2.1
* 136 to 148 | -0.4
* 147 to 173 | -1.8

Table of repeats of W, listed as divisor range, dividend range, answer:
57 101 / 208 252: 1.33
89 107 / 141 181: 1.87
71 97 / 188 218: 1.43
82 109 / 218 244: 1.61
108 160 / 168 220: 1.22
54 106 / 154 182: 1.40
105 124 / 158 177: 1.39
